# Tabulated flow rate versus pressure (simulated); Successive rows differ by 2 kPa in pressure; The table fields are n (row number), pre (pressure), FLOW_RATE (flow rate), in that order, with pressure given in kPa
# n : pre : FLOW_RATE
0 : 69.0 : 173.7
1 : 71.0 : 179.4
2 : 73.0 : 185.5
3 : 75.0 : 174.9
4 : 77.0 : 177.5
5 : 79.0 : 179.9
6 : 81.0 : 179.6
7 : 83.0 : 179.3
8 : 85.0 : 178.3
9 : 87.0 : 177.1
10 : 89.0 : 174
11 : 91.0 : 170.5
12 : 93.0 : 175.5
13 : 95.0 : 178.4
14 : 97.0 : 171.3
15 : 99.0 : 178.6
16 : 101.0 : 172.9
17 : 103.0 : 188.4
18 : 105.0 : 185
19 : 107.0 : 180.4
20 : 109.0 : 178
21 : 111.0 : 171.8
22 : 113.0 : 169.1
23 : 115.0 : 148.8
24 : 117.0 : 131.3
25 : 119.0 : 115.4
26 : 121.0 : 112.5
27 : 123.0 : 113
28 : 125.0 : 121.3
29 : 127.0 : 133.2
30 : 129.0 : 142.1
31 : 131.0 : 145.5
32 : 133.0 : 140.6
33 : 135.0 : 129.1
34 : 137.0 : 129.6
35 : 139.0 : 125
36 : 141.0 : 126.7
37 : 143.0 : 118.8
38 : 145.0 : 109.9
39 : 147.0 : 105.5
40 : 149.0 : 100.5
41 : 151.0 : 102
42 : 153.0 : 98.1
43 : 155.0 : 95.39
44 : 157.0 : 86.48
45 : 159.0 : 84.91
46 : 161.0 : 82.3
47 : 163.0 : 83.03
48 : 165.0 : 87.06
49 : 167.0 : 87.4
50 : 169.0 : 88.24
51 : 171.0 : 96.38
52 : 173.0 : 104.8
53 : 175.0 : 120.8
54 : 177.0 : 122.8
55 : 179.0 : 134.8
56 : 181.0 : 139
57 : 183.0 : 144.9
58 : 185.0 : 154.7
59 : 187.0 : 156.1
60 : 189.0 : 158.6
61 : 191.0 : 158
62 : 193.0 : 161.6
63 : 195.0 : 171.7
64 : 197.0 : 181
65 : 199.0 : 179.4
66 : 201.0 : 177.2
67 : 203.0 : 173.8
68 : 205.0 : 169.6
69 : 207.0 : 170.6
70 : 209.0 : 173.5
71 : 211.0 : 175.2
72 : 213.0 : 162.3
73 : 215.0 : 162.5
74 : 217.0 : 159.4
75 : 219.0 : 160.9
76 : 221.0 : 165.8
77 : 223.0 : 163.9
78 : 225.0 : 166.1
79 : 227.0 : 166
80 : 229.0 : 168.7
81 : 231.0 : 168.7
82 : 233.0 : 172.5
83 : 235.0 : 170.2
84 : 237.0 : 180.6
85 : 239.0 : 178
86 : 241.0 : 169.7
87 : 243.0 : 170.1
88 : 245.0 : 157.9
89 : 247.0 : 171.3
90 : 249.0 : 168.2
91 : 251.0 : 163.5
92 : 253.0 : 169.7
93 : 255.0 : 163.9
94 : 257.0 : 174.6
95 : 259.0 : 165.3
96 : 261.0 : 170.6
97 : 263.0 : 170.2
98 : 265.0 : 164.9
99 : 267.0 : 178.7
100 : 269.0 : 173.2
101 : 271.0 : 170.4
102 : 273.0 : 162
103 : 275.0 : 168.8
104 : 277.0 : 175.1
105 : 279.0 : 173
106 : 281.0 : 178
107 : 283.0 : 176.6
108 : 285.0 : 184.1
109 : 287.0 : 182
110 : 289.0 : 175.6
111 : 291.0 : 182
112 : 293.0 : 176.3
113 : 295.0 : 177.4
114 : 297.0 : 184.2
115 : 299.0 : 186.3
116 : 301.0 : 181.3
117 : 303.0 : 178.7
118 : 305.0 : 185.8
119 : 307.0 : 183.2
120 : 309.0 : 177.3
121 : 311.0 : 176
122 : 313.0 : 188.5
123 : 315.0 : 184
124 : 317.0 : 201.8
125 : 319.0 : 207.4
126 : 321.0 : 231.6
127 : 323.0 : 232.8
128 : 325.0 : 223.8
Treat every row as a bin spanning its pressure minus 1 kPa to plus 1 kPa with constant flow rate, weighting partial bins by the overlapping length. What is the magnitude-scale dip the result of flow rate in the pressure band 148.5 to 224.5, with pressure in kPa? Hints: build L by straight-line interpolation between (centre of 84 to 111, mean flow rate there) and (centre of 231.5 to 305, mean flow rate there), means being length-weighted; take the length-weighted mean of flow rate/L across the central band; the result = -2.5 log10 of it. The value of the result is 0.27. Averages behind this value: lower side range 177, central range 137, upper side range 174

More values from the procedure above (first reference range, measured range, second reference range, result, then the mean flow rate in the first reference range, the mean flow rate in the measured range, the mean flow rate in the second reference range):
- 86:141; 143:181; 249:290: 0.495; 154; 101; 172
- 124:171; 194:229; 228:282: -0.166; 109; 169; 170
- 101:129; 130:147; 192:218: 0.222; 150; 127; 171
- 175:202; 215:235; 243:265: -0.024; 156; 166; 168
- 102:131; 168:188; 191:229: 0.272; 149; 126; 169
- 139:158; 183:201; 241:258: -0.236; 106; 165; 168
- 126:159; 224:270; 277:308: -0.058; 117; 170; 180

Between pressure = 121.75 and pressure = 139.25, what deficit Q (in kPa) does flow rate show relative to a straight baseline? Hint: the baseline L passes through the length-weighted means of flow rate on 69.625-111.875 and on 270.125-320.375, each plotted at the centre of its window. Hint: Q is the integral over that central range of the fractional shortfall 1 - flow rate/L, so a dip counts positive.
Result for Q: 4.7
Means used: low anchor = 178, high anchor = 181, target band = 131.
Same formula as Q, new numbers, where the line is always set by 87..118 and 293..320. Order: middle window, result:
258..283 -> 1.6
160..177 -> 7.8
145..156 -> 4.6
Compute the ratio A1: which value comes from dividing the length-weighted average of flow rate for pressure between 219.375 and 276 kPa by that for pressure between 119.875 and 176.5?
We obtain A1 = 1.5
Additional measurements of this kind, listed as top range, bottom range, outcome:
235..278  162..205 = 1.23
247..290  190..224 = 1.02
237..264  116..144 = 1.33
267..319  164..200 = 1.32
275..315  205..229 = 1.08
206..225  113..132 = 1.26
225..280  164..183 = 1.53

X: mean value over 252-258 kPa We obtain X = 169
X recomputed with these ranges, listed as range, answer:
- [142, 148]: 111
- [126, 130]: 138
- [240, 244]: 170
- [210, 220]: 164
